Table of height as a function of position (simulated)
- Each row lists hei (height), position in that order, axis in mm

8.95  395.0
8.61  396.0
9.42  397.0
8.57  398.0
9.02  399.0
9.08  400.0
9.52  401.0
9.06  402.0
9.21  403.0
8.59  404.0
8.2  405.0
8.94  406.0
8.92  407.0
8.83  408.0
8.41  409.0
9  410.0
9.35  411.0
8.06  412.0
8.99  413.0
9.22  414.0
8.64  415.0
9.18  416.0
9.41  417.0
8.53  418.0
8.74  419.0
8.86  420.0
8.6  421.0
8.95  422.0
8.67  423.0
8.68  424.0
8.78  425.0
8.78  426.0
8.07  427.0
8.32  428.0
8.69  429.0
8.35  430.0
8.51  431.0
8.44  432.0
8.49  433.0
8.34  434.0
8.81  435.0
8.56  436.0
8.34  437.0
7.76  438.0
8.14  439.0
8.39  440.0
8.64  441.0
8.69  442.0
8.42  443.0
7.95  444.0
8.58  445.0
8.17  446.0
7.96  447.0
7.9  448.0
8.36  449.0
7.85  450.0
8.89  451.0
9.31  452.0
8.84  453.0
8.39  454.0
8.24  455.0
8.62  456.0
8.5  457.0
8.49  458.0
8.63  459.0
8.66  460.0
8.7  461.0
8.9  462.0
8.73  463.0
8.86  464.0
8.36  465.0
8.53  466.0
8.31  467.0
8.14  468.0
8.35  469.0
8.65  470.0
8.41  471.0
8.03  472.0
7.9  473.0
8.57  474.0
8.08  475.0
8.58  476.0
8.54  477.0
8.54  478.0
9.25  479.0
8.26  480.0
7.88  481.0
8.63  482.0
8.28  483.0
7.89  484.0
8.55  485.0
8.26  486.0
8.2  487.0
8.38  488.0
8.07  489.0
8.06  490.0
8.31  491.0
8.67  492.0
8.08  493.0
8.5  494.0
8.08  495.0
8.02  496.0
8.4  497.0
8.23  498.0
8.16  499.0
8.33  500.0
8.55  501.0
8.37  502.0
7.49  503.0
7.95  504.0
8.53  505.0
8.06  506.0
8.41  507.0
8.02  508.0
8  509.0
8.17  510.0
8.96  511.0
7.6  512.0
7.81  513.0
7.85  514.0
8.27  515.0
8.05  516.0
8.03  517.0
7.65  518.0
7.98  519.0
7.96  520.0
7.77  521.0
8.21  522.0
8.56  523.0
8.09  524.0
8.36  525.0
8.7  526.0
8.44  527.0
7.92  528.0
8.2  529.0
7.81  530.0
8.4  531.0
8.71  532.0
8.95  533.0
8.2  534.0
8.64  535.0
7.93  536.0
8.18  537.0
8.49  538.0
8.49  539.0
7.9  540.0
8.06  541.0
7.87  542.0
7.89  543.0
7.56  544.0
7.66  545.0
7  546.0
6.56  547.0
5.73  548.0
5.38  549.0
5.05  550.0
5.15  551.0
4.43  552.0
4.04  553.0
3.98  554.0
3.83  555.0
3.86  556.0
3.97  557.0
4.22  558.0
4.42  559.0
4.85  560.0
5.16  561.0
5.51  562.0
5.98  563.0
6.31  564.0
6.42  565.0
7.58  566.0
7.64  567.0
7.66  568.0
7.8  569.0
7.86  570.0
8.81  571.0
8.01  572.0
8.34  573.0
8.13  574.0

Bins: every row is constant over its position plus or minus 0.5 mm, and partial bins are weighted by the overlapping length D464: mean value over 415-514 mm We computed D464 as 8.41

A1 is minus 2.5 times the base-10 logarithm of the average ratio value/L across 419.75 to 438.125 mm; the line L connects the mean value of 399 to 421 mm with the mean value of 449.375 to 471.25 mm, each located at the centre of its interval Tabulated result 0.03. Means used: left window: 8.89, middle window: 8.54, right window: 8.56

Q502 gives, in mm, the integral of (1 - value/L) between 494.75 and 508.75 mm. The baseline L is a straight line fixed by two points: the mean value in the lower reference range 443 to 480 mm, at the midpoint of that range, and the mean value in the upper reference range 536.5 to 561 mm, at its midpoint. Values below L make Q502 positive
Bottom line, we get -1.6 mm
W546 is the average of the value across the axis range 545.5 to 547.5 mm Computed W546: 6.78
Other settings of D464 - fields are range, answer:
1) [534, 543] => 8.18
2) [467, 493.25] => 8.33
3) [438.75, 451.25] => 8.29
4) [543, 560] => 5.25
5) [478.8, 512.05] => 8.25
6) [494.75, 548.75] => 8.05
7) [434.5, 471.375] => 8.46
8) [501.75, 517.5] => 8.09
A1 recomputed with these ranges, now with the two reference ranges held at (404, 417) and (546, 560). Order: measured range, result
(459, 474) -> -0.17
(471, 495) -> -0.23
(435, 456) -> -0.08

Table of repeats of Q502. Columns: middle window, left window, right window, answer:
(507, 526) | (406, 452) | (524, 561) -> -2.4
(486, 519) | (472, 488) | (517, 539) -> 0.6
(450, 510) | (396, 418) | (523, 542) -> 1.3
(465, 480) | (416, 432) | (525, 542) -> 0.2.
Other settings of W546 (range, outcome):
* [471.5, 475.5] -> 8.14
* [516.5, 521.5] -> 7.88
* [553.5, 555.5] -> 3.91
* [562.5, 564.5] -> 6.14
